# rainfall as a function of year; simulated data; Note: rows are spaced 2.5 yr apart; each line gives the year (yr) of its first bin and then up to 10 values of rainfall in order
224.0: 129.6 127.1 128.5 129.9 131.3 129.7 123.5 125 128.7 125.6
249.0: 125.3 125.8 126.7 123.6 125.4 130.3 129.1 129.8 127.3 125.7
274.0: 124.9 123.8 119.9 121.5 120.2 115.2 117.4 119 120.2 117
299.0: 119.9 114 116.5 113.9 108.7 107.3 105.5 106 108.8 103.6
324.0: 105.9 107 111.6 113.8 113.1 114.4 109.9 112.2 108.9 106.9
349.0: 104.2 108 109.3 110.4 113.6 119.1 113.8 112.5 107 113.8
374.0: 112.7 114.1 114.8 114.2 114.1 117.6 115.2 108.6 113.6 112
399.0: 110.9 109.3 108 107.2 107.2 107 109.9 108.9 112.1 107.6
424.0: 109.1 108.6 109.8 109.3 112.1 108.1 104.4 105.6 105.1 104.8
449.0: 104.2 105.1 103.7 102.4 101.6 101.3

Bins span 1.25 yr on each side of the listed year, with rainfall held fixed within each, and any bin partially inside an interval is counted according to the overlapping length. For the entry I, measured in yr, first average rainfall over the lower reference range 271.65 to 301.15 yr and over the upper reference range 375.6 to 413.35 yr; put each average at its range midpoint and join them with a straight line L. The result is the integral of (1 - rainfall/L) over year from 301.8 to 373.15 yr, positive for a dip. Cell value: 3.5 yr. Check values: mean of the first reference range 120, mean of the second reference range 112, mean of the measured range 110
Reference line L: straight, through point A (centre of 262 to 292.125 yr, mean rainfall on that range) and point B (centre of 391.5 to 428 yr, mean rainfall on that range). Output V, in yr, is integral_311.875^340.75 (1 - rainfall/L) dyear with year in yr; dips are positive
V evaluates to 2.2 yr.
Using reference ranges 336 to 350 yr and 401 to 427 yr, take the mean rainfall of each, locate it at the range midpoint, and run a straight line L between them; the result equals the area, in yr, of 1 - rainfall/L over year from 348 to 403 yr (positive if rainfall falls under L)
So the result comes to -1.7 yr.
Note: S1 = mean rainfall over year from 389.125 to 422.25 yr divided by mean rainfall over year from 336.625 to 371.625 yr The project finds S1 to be 1.0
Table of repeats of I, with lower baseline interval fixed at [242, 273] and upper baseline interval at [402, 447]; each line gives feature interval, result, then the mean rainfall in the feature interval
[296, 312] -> 1.00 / 114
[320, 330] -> 1.03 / 107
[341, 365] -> 1.15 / 111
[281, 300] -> 0.69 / 119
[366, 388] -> -0.01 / 113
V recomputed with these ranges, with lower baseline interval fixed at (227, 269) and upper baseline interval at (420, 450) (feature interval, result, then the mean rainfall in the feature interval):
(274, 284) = 0.2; 122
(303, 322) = 1.8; 109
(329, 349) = 1.2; 111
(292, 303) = 0.4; 118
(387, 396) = -0.1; 113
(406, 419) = 0.2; 108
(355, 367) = 0.2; 114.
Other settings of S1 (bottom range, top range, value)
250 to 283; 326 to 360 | 0.88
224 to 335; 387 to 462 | 0.90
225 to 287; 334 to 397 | 0.89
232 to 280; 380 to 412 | 0.88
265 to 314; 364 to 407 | 0.94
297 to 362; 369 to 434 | 1.00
